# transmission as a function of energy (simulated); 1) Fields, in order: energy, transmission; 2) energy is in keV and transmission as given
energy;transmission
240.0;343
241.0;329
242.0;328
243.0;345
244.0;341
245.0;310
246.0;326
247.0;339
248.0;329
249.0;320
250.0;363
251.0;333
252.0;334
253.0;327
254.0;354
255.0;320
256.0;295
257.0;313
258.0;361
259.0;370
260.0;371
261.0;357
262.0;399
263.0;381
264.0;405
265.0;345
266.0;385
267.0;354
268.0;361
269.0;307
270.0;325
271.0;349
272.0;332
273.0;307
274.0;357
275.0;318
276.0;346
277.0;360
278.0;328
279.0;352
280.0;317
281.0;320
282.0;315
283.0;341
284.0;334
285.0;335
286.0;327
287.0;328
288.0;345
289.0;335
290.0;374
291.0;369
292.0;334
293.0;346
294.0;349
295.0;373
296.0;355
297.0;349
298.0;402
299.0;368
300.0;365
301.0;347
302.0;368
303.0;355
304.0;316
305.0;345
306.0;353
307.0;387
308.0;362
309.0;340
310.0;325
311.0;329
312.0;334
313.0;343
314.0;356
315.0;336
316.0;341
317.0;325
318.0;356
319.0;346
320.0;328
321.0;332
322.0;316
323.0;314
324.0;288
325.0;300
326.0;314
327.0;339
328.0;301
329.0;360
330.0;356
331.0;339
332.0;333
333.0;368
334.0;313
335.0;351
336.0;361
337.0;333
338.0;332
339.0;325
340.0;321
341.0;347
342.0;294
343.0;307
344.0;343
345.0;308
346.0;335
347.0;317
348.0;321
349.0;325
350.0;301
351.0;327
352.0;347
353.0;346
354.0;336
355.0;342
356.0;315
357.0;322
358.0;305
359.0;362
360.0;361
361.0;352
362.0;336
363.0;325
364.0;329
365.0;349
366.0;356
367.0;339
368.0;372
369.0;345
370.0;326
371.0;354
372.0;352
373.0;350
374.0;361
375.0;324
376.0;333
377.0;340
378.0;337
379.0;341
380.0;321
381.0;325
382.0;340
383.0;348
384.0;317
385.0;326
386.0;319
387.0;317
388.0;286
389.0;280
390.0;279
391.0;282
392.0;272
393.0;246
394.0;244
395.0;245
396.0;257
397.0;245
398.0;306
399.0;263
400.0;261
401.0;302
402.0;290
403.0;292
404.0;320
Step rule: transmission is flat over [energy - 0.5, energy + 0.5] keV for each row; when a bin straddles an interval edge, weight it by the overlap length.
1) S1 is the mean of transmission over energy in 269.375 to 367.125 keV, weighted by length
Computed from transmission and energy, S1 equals 338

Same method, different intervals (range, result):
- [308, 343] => 332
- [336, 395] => 325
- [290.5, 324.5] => 346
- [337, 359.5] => 326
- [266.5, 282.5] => 334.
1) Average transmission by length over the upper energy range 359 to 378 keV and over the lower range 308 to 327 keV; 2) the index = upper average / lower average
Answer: 1.04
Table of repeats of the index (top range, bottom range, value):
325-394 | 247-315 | 0.95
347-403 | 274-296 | 0.93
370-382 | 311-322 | 1.00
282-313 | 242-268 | 1.01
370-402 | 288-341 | 0.89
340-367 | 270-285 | 0.99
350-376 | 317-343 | 1.03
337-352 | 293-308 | 0.90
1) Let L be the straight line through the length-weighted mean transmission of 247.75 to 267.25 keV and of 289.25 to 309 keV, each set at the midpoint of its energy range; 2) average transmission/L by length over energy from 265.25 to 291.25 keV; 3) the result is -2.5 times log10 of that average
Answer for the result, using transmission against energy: 0.05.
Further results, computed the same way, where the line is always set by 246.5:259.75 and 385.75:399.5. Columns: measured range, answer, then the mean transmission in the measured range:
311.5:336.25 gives -0.10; 334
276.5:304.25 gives -0.09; 347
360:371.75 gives -0.20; 345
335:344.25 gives -0.11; 330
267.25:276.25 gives -0.02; 334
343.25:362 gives -0.14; 331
